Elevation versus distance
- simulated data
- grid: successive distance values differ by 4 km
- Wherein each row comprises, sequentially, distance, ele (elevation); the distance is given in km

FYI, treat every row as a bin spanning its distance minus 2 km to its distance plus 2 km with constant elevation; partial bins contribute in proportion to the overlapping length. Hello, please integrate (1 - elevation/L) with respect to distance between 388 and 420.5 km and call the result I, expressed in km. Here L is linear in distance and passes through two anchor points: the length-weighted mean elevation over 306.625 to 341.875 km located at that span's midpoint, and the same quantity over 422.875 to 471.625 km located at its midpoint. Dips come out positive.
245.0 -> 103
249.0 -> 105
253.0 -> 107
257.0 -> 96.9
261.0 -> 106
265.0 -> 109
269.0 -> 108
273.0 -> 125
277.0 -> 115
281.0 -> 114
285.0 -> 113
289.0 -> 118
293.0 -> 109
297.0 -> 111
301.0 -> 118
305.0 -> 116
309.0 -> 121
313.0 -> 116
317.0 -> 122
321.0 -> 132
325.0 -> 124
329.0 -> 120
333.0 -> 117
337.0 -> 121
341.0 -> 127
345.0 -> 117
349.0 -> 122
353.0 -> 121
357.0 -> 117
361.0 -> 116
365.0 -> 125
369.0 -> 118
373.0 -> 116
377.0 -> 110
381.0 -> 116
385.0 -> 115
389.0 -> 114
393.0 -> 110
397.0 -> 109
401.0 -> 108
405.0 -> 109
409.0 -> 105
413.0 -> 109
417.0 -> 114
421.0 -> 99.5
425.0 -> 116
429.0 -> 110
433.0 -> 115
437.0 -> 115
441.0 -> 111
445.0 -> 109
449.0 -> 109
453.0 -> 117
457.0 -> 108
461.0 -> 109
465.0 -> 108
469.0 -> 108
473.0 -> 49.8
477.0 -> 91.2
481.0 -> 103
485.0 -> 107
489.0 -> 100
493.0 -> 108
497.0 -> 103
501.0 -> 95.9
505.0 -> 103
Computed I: 1.5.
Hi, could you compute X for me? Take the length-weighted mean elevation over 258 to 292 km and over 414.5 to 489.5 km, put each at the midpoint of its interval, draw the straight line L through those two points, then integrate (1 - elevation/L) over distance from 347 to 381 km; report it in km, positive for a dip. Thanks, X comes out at -2.8 km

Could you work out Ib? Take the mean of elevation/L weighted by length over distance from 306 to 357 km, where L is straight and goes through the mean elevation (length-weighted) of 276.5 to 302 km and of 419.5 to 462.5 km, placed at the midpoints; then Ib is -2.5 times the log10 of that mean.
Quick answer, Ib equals -0.08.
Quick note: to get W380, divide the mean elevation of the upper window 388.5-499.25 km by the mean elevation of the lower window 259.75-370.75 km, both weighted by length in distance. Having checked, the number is 0.90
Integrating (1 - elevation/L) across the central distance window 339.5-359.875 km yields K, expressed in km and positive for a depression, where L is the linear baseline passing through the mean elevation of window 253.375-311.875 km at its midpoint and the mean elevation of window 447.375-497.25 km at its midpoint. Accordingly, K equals -2.19 km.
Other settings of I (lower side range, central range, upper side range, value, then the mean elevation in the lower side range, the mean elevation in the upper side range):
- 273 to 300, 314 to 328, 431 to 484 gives -1.6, 114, 104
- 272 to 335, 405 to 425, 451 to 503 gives -0.2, 118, 101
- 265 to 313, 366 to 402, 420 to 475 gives -1.2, 115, 106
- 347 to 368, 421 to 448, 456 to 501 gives -1.2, 120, 99.2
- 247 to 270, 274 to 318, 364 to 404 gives -3.3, 105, 114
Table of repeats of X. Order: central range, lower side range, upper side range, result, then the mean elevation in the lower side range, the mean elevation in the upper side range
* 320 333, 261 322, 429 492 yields -1.2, 116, 104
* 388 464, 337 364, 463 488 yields -4.1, 120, 94.7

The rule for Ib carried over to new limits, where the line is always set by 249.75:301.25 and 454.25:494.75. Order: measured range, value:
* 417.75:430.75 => -0.07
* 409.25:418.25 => -0.07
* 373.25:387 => -0.09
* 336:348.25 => -0.14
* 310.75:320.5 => -0.12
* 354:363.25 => -0.11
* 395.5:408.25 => -0.05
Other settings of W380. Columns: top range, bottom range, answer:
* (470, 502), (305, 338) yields 0.78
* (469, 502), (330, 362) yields 0.80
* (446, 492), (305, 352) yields 0.83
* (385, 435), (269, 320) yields 0.95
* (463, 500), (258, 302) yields 0.86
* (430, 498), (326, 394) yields 0.88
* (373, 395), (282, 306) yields 0.99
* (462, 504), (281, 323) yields 0.83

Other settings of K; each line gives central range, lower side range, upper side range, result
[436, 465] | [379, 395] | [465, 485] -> -3.80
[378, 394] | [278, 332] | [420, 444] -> 0.01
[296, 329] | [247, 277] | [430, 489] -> -3.93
